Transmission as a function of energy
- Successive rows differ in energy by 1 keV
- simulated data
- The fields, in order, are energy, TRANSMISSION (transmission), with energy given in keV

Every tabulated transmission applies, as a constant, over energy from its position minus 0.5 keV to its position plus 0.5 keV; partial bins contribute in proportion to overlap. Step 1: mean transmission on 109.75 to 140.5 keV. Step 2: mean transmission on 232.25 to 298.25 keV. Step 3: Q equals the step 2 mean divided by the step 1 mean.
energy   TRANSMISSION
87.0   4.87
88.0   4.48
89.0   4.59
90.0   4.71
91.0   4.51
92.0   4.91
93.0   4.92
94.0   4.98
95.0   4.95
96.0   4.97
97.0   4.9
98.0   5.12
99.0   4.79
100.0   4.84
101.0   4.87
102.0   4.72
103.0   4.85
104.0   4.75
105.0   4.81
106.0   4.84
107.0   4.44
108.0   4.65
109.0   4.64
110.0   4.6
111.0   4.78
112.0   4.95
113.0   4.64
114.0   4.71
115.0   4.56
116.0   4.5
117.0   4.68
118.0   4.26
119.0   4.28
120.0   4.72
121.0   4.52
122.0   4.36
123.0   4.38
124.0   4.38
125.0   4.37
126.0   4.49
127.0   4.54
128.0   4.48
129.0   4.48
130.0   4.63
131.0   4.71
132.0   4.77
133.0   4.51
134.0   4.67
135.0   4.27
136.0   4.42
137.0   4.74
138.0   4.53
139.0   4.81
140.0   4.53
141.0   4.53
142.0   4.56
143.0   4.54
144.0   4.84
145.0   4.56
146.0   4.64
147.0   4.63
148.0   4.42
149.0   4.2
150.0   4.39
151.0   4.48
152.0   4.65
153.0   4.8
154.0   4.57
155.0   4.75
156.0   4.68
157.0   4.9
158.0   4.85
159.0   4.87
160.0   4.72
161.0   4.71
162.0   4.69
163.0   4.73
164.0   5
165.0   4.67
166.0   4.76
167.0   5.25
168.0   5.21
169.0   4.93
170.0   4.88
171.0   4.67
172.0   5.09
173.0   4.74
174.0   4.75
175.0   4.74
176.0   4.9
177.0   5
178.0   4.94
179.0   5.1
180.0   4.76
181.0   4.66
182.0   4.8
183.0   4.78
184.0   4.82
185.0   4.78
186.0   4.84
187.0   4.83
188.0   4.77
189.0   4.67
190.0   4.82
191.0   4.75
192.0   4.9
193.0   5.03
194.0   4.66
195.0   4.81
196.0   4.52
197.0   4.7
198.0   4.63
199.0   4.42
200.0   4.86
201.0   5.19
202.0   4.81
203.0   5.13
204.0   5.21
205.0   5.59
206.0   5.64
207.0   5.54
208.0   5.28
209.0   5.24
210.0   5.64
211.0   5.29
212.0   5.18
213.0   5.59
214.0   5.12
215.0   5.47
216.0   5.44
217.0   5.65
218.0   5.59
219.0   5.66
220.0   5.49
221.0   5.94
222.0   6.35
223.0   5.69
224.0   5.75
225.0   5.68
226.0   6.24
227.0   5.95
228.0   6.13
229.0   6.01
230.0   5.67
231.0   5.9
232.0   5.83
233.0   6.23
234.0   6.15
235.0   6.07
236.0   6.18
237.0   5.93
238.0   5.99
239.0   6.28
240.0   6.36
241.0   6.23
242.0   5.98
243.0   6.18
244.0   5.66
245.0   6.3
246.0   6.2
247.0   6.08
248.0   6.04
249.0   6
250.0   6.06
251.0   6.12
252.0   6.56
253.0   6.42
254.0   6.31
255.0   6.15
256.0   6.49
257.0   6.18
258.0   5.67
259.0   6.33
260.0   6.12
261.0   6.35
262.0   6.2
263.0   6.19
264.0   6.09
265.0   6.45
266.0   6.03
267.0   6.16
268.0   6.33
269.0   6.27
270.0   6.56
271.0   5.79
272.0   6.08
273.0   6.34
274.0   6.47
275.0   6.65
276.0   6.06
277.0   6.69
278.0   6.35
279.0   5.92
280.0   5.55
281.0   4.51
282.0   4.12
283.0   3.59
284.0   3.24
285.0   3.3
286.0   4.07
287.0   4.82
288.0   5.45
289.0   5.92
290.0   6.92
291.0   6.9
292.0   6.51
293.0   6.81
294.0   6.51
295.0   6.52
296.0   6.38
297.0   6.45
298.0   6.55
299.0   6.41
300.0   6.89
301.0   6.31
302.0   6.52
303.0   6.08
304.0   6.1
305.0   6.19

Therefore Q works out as 1.31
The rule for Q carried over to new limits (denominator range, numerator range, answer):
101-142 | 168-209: 1.07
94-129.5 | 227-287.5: 1.27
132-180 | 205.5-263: 1.26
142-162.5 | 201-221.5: 1.17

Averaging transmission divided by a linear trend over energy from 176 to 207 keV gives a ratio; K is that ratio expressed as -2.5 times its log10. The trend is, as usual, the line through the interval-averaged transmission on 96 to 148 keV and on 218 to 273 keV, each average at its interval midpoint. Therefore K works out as 0.12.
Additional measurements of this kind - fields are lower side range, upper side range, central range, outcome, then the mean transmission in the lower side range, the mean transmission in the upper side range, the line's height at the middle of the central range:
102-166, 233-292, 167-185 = 0.036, 4.62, 5.93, 5.04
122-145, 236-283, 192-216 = 0.061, 4.55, 6.08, 5.4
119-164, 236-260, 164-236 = 0.046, 4.59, 6.15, 5.45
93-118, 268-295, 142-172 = 0.069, 4.77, 5.7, 5.04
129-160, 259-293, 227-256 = -0.119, 4.61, 5.78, 5.48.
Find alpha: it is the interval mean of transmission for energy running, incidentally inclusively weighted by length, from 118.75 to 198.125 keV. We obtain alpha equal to 4.69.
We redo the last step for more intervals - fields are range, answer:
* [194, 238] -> 5.52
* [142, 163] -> 4.64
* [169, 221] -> 5.03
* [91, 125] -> 4.7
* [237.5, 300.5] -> 6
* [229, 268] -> 6.14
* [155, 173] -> 4.85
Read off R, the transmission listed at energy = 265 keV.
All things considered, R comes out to 6.45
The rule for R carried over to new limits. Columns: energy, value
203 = 5.13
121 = 4.52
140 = 4.53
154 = 4.57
